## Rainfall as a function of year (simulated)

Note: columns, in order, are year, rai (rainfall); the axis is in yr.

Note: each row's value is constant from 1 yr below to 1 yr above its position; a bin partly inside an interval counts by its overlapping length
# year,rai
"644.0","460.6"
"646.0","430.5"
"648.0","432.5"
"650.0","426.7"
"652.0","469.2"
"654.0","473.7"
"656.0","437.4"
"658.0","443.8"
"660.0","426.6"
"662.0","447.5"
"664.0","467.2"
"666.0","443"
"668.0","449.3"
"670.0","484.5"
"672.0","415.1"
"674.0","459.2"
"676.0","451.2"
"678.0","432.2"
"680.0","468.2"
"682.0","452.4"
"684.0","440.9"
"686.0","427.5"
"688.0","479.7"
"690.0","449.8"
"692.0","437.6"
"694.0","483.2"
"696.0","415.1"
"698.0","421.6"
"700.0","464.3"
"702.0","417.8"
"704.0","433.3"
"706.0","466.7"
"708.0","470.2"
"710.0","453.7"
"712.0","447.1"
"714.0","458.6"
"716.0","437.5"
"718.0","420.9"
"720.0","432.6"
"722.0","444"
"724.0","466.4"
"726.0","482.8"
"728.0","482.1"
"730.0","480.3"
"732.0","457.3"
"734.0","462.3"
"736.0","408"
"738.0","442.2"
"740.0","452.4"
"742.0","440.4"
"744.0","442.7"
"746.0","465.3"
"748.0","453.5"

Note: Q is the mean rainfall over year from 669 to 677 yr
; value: 452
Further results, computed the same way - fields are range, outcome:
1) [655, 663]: 439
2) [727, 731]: 481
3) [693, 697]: 449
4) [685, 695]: 456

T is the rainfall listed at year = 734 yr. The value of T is 462.3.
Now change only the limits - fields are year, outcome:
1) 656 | 437.4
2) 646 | 430.5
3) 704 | 433.3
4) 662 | 447.5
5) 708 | 470.2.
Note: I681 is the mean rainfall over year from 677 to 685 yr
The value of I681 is 448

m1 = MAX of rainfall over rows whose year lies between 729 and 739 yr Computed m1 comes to 480.3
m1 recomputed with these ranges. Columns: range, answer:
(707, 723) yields 470.2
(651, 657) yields 473.7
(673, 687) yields 468.2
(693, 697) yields 483.2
